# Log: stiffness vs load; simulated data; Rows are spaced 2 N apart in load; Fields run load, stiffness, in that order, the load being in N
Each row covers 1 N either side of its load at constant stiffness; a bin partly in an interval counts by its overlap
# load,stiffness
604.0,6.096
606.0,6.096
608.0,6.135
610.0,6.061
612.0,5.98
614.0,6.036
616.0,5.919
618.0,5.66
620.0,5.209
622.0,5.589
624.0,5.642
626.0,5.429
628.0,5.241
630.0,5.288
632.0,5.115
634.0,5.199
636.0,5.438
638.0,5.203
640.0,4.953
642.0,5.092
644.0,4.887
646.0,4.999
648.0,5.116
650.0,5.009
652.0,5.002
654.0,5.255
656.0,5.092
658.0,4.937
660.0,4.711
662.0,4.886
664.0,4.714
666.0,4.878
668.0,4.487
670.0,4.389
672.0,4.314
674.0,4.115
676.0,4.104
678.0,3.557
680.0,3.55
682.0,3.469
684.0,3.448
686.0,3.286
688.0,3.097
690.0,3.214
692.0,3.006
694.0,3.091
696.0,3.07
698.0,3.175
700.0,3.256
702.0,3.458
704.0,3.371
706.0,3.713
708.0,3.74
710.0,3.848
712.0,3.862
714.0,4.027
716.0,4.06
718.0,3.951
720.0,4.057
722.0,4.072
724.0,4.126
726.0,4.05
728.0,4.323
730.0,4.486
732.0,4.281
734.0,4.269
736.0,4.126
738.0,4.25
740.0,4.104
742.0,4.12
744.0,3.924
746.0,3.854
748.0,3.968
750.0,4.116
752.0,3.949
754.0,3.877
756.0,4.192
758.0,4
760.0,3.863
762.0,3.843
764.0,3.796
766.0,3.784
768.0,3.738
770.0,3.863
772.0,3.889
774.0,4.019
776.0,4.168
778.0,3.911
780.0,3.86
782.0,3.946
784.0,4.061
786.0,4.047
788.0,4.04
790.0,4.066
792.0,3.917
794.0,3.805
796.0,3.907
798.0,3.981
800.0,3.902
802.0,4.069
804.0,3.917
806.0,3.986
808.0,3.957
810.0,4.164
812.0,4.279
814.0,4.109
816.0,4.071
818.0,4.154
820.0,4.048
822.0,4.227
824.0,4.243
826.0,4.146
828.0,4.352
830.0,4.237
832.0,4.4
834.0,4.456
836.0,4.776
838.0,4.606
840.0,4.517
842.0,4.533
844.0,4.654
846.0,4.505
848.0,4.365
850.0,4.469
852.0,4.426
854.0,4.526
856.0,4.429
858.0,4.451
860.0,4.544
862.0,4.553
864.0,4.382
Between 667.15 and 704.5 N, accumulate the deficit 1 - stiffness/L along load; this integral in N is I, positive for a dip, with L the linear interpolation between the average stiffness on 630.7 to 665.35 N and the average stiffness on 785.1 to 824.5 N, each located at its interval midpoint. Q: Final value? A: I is 9.8 N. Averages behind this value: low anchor 5.04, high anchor 4.04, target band 3.55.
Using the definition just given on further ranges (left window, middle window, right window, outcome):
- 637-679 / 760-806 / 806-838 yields 4.5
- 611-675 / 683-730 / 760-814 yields 9.7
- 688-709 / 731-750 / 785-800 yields -2.7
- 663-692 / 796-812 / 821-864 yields 1.1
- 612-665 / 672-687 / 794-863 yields 4.0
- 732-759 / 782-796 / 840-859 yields 0.9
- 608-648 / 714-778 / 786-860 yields 9.2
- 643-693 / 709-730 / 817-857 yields 1.3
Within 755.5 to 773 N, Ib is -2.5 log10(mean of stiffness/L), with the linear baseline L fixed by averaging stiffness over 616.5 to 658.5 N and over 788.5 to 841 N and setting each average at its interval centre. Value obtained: 0.15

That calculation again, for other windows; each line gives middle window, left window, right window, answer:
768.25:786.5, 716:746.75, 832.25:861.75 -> 0.09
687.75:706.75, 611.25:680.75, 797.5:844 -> 0.42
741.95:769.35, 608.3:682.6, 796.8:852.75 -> 0.16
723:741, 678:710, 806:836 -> -0.17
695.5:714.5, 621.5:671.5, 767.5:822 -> 0.29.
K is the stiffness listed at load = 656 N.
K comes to 5.092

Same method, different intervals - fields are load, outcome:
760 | 3.863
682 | 3.469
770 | 3.863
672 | 4.314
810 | 4.164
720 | 4.057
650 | 5.009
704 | 3.371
